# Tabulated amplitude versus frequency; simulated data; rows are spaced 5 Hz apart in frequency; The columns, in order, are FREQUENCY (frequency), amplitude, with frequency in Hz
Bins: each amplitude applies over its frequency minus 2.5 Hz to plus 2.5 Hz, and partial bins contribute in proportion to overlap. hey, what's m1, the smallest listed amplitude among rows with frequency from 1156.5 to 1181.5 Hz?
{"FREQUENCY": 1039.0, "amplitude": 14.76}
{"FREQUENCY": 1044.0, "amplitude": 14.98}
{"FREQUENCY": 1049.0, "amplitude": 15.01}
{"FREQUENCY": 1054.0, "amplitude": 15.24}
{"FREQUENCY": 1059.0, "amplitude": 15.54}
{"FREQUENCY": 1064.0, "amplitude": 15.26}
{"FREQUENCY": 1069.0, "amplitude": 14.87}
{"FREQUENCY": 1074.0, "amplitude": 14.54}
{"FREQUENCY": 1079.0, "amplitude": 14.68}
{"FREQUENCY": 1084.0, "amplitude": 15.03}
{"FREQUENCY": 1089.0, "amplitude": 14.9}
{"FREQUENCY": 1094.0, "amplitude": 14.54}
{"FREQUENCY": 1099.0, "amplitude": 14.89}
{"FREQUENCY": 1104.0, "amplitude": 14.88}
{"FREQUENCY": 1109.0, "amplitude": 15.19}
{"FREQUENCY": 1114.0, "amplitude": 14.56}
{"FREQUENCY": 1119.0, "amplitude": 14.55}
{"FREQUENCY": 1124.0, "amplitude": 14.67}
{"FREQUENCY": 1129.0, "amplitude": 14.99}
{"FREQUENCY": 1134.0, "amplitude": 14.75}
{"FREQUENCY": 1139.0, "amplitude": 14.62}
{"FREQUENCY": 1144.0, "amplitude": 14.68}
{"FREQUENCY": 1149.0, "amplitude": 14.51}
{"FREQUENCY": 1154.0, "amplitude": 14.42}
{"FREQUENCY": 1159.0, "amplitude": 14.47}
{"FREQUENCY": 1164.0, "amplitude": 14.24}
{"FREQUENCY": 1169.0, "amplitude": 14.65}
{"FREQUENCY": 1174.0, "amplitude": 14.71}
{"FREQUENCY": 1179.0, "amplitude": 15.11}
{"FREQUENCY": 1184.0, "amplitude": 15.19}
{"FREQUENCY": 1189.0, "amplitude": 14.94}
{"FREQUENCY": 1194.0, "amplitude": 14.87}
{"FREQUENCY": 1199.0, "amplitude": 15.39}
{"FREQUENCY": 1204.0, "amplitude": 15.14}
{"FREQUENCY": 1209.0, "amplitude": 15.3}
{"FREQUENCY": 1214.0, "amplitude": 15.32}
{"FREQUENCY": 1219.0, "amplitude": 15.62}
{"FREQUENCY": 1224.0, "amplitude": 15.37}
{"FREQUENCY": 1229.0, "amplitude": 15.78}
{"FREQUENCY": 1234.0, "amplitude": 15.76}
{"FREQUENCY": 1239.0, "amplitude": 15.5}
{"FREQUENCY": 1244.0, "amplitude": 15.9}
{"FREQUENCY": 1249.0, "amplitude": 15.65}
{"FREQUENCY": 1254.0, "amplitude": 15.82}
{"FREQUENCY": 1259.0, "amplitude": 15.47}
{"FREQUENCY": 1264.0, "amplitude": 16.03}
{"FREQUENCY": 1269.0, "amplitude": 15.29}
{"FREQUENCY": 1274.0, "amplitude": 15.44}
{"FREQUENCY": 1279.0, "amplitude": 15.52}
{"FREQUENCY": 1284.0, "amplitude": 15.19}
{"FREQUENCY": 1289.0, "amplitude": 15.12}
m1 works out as 14.24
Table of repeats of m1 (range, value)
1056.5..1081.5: 14.54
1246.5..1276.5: 15.29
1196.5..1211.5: 15.14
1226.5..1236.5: 15.76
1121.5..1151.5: 14.51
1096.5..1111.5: 14.88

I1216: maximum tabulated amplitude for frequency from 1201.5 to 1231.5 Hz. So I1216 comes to 15.78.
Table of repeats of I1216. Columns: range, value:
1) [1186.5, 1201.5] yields 15.39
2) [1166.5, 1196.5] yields 15.19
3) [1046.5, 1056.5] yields 15.24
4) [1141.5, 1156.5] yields 14.68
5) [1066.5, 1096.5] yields 15.03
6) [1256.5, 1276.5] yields 16.03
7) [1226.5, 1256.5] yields 15.9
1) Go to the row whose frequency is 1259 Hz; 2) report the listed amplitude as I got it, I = 15.47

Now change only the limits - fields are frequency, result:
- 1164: 14.24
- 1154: 14.42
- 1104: 14.88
